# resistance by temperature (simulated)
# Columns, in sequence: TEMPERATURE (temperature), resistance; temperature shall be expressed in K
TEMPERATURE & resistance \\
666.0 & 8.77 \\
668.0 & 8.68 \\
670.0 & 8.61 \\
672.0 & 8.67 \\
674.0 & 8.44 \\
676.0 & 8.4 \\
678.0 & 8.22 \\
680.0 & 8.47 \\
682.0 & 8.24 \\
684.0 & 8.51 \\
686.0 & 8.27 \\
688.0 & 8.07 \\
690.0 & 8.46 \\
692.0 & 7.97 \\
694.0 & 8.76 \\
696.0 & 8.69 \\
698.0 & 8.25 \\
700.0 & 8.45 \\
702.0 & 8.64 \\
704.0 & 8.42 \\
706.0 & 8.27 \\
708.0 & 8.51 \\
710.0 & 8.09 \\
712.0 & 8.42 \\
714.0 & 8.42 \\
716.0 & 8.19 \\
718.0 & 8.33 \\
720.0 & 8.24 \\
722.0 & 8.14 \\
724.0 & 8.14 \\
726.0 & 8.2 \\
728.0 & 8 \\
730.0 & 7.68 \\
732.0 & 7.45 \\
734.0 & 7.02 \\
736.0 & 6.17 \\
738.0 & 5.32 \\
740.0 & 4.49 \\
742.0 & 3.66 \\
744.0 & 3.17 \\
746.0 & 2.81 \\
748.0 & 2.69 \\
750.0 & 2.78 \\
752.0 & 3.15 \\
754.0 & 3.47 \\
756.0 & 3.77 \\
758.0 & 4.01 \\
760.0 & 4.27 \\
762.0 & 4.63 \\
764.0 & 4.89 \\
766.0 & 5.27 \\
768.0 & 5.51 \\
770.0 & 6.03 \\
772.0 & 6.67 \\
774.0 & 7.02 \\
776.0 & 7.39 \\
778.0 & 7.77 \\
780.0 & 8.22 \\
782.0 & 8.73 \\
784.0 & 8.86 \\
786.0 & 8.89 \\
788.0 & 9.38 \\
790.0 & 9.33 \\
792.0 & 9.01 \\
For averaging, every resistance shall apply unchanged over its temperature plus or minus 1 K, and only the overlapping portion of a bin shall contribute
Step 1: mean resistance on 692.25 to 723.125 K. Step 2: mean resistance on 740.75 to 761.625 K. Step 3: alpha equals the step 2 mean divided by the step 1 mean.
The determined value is 0.4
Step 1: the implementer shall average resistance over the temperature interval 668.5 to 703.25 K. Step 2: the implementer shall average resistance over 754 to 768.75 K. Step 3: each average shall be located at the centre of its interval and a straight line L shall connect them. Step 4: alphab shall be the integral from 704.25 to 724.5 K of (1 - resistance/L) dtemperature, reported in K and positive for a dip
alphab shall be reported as -3.9 K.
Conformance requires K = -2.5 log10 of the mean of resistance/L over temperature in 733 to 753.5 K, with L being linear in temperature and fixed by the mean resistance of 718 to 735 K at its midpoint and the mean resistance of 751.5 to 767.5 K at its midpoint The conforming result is 0.44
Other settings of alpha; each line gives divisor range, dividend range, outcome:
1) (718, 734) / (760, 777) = 0.73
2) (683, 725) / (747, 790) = 0.71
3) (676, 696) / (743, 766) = 0.44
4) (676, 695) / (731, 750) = 0.56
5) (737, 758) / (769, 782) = 2.05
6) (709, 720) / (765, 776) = 0.75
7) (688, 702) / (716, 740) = 0.88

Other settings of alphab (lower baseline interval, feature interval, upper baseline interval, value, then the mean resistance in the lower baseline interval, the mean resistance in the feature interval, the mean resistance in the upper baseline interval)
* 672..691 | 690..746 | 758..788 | 2.1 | 8.36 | 7.45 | 6.72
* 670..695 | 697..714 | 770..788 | -0.2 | 8.38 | 8.38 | 7.92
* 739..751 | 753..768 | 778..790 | 2.9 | 3.27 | 4.41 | 8.77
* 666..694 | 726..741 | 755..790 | 1.4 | 8.41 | 6.7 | 6.63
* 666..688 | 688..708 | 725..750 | -2.8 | 8.45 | 8.42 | 5.44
